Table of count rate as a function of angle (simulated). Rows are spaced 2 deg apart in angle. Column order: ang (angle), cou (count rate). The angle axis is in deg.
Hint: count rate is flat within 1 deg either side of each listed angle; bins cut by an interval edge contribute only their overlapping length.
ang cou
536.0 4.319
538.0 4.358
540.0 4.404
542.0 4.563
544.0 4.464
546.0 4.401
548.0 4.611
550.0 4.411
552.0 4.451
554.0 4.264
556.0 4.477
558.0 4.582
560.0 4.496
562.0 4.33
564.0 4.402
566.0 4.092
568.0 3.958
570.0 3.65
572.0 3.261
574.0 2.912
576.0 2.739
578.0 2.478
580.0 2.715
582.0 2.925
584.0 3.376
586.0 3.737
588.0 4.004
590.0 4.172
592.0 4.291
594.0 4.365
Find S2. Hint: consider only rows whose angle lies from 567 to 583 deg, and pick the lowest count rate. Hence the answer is 2.478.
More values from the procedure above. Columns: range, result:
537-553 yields 4.358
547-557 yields 4.264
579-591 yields 2.715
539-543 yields 4.404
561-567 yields 4.092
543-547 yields 4.401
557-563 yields 4.33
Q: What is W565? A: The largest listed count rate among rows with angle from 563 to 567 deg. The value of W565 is 4.402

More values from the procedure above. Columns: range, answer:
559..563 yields 4.496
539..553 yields 4.611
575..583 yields 2.925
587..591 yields 4.172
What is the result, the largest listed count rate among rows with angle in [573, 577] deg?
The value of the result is 2.912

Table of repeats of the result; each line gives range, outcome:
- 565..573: 4.092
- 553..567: 4.582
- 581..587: 3.737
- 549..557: 4.477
